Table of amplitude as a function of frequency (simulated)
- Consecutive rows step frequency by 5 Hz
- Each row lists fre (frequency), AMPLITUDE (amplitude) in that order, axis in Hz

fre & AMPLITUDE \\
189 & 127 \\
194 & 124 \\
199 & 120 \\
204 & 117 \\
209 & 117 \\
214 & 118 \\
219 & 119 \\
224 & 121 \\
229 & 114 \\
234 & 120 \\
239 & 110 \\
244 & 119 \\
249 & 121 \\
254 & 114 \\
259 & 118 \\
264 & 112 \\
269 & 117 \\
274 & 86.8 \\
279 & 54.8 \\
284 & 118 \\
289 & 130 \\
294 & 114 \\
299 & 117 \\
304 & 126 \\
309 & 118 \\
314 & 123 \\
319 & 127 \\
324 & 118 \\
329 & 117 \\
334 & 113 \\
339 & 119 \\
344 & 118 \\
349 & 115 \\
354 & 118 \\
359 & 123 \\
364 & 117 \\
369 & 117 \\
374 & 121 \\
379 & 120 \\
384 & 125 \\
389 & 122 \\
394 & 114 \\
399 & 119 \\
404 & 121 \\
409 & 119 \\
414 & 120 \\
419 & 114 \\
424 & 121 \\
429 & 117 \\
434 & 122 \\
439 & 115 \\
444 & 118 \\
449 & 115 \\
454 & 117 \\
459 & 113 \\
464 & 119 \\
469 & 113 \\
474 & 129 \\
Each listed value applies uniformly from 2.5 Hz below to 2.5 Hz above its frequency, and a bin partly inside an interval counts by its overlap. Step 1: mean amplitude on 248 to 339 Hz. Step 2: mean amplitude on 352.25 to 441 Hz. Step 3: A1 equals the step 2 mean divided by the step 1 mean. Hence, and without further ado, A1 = 1.05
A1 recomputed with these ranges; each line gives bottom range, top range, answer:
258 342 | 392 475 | 1.04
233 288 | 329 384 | 1.09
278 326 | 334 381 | 1.02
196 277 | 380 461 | 1.03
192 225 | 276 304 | 0.91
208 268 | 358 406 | 1.02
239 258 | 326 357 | 1.00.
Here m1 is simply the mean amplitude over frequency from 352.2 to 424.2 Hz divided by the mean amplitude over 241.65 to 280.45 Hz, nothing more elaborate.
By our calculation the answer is 1.12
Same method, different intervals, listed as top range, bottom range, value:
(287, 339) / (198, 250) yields 1.02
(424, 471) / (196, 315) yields 1.02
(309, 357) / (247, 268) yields 1.02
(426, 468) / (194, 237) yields 0.99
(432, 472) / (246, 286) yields 1.11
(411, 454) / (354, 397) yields 0.98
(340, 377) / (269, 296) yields 1.16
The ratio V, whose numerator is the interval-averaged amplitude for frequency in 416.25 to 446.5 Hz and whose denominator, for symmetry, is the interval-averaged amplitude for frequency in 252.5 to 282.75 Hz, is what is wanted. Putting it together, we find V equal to 1.2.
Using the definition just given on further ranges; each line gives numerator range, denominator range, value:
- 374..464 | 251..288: 1.14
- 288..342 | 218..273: 1.03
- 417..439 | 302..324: 0.96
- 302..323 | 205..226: 1.04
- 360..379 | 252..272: 1.04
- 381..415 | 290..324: 0.99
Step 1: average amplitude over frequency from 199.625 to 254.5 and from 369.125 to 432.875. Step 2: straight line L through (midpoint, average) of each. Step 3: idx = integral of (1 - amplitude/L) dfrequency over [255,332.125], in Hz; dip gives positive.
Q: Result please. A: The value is 3.33 Hz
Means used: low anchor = 117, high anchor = 119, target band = 113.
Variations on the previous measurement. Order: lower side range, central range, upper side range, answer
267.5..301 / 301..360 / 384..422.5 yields -4.9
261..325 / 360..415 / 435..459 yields -2.3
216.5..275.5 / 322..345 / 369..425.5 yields 0.1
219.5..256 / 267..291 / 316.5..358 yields 3.5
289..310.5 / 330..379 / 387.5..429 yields 0.6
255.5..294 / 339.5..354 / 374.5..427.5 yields -0.4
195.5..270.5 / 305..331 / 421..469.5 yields -0.8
